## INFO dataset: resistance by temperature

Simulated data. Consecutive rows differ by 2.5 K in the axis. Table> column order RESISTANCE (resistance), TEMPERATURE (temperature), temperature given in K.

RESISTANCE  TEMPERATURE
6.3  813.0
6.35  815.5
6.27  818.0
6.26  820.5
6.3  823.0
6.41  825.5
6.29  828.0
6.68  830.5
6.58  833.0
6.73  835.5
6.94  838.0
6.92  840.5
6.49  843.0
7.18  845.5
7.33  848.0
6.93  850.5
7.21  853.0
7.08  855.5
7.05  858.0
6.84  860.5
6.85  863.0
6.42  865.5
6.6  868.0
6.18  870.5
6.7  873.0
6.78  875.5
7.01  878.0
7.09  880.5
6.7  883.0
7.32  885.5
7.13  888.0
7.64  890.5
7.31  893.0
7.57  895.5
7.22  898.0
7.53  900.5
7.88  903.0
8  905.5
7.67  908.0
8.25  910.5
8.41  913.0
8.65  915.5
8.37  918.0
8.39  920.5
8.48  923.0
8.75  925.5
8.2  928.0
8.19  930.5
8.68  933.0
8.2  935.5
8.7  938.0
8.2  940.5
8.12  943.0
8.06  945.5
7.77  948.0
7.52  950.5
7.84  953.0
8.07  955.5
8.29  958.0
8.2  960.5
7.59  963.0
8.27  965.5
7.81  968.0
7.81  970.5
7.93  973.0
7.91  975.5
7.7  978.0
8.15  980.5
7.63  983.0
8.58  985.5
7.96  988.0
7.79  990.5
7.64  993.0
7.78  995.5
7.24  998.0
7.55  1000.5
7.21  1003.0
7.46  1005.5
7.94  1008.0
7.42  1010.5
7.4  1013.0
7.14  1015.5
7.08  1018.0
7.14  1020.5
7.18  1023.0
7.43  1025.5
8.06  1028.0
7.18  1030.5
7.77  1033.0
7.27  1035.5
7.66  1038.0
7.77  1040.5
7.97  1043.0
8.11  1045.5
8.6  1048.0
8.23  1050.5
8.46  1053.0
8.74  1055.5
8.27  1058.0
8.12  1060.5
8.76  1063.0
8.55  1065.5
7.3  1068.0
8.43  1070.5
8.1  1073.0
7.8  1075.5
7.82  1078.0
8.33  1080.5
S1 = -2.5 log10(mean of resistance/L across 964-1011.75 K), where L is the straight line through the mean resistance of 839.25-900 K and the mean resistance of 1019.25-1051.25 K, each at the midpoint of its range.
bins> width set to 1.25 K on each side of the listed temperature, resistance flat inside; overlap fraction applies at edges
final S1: -0.04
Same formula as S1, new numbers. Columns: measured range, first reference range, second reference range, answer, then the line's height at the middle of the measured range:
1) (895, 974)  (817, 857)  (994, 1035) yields -0.14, 7.12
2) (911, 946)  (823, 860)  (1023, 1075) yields -0.15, 7.32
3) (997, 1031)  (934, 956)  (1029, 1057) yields 0.09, 8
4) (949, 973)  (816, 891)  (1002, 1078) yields -0.08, 7.38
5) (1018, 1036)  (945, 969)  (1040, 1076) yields 0.10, 8.14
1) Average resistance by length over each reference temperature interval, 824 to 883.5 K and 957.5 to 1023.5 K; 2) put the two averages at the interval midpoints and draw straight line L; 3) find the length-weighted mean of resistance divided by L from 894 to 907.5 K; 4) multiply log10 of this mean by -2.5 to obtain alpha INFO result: -0.08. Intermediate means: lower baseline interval 6.79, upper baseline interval 7.7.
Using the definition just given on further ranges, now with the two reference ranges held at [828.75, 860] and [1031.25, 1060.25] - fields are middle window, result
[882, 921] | -0.073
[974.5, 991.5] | -0.036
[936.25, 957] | -0.076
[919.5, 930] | -0.146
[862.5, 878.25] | 0.071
